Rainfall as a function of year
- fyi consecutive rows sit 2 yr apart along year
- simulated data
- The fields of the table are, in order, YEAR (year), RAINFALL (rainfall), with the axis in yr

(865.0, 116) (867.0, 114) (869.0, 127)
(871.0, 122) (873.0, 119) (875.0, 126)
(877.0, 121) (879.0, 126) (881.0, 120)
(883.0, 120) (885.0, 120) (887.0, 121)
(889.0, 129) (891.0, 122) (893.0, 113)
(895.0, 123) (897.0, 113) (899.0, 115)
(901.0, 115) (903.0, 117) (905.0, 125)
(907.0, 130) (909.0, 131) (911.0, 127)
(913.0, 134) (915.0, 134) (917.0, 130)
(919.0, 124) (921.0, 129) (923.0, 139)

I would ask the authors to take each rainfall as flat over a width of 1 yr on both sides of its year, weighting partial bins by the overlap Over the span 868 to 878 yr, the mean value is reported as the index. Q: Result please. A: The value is 123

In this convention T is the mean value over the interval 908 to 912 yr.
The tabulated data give 129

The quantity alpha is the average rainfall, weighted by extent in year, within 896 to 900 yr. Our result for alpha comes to 114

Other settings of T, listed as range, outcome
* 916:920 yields 127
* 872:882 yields 122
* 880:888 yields 120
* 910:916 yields 132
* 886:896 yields 122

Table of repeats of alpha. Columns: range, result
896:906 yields 117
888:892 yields 126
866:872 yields 121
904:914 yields 129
